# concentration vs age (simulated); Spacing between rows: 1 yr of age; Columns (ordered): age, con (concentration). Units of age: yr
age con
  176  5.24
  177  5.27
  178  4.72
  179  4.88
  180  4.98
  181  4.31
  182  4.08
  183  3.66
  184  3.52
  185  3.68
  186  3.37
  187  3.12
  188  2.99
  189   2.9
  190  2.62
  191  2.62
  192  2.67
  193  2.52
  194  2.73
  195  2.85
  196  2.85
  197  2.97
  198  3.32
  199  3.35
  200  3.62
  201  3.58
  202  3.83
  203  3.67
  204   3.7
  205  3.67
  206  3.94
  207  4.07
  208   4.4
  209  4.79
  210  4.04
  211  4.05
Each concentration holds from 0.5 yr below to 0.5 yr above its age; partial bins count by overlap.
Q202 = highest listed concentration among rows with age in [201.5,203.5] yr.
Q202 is 3.83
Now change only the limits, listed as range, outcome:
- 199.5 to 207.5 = 4.07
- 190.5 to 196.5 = 2.85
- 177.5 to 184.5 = 4.98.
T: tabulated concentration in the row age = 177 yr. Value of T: 5.27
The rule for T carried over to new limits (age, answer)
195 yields 2.85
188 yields 2.99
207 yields 4.07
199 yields 3.35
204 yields 3.7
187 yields 3.12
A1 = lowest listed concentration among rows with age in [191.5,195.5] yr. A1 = 2.52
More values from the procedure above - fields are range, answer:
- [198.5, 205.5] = 3.35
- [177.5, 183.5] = 3.66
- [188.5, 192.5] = 2.62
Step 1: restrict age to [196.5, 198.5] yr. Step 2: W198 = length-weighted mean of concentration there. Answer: 3.15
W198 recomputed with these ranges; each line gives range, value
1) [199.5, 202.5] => 3.68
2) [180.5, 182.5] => 4.2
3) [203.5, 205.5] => 3.69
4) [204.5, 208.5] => 4.02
